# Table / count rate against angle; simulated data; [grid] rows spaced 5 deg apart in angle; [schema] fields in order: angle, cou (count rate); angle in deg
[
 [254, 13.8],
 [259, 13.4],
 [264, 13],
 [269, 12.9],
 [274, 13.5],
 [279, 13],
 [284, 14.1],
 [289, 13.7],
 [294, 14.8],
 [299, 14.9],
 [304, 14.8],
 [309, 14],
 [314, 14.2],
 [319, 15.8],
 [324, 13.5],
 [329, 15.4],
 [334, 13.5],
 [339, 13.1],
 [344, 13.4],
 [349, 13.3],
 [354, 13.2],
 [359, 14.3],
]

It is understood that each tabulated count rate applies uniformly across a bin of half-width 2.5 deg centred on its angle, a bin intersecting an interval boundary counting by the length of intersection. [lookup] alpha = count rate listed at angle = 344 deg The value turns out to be 13.4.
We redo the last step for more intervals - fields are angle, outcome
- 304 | 14.8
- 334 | 13.5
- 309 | 14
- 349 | 13.3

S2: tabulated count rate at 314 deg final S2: 14.2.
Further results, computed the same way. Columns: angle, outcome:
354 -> 13.2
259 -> 13.4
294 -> 14.8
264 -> 13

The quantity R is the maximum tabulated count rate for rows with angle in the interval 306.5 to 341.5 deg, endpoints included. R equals 15.8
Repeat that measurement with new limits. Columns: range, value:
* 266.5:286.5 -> 14.1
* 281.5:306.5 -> 14.9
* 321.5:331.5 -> 15.4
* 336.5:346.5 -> 13.4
